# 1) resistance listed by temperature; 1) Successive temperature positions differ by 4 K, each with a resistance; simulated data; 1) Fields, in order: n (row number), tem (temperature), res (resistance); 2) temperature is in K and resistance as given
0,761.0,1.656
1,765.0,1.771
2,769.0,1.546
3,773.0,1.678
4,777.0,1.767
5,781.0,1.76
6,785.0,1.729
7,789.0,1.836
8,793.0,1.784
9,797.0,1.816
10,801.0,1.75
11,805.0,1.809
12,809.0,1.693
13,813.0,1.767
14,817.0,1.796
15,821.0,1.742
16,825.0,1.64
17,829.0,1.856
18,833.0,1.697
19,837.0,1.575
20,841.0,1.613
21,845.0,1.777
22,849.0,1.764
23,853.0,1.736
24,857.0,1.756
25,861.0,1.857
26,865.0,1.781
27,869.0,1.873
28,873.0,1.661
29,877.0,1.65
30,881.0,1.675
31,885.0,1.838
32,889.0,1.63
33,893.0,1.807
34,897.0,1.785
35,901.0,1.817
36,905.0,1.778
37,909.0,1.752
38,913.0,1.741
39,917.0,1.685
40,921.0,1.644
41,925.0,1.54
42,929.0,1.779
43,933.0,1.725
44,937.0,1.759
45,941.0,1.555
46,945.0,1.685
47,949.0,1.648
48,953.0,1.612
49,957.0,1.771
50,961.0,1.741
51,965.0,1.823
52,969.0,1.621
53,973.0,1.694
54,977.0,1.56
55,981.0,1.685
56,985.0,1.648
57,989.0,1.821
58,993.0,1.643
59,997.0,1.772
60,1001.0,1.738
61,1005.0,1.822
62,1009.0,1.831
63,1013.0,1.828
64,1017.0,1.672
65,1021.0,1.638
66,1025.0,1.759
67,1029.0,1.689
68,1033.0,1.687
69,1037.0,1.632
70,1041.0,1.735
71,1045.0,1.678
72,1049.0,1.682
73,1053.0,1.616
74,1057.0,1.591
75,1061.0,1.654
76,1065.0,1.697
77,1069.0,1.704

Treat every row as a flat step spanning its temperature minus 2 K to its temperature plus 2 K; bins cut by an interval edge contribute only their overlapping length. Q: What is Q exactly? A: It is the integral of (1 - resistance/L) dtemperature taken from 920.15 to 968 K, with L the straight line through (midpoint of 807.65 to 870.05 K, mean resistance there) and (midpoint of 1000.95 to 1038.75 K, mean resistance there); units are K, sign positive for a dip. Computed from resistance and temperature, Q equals 1.3 K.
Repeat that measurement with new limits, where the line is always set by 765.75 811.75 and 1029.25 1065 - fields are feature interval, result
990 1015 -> -1.45 K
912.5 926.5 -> 0.46 K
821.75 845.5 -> 0.54 K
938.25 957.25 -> 0.52 K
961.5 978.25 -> 0.02 K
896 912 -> -0.68 K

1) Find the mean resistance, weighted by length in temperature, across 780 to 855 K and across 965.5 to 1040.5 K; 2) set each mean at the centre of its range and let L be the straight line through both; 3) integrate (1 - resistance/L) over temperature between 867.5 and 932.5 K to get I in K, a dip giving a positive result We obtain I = 0.1 K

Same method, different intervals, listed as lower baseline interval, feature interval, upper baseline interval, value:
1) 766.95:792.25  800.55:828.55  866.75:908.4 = -0.3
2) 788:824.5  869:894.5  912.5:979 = 0.0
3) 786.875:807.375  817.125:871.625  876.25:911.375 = 0.9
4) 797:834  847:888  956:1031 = -0.2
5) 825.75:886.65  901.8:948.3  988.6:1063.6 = 0.8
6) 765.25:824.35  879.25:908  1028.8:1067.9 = -0.8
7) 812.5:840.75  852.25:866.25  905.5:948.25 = -0.7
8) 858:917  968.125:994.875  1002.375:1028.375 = 1.3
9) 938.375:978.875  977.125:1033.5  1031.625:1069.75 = -1.9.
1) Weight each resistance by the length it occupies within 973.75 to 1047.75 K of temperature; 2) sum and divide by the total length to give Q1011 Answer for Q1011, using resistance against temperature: 1.71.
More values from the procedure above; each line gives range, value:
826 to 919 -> 1.74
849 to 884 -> 1.75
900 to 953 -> 1.7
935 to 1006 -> 1.7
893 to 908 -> 1.79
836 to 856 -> 1.7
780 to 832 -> 1.77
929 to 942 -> 1.7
